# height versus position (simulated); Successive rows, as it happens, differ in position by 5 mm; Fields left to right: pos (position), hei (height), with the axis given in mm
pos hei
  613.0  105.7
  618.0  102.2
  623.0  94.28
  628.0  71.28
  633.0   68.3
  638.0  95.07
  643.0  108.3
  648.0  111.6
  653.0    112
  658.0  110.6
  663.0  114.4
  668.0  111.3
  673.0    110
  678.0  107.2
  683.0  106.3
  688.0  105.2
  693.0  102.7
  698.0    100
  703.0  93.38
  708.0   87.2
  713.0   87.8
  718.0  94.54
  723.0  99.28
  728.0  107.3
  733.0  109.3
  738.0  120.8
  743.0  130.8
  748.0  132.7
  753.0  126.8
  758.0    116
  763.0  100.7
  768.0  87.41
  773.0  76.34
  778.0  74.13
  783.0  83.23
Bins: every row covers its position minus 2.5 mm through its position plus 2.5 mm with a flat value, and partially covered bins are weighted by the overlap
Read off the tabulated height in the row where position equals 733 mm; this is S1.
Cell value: 109.3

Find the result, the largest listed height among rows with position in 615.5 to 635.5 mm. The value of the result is 102.2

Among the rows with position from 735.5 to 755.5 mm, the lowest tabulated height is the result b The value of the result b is 120.8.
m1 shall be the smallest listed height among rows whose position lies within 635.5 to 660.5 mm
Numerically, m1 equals 95.07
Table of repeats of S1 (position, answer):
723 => 99.28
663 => 114.4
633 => 68.3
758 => 116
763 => 100.7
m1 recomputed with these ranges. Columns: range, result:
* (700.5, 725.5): 87.2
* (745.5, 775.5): 76.34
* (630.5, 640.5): 68.3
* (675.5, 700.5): 100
